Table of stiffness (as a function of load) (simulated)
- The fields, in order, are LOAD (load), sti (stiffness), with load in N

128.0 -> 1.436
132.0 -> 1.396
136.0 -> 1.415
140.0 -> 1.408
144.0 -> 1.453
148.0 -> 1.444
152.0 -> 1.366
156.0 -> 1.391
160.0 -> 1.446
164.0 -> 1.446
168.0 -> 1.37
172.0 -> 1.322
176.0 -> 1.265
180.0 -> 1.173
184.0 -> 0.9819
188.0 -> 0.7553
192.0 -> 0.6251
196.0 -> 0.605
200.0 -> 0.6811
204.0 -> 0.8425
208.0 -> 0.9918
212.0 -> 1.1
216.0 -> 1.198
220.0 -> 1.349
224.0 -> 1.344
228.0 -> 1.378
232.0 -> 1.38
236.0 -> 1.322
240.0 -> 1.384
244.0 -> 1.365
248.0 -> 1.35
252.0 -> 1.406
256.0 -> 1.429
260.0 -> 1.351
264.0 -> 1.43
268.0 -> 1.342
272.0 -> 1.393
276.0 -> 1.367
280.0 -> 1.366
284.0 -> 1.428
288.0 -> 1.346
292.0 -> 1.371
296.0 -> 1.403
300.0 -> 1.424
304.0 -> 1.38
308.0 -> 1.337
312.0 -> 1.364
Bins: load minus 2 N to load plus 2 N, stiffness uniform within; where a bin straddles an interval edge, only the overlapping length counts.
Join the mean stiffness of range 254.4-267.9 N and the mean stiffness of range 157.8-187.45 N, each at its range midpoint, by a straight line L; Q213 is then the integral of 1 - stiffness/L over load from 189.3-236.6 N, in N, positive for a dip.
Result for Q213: 9.7 N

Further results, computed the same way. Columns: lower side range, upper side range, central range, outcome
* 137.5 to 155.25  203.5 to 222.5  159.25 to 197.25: 5.6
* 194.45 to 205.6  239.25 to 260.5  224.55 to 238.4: -2.8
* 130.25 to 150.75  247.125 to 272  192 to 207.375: 7.4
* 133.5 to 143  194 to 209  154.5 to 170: -3.3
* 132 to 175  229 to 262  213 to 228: 0.9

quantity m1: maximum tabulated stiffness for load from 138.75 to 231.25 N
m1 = 1.453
